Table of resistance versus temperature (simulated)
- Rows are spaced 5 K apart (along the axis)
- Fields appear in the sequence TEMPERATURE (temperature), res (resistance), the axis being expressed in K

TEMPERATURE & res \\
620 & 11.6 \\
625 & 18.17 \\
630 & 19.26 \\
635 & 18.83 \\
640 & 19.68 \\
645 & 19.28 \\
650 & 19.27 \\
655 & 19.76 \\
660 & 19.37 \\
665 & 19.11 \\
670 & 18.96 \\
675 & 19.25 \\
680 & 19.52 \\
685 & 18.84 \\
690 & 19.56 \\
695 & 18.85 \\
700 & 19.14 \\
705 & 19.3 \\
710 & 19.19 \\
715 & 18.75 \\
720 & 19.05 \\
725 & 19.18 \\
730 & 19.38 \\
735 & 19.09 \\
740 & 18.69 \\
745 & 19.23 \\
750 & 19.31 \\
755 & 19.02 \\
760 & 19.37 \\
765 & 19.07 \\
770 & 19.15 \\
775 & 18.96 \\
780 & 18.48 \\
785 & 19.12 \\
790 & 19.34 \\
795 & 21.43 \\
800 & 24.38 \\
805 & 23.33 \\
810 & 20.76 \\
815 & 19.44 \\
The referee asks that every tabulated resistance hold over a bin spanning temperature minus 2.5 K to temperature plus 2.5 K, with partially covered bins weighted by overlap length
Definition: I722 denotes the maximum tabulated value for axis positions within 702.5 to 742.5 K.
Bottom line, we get 19.38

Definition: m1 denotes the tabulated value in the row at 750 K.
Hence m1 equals 19.31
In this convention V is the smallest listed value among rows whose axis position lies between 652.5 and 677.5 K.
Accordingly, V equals 18.96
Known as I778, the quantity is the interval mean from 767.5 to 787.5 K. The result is 18.9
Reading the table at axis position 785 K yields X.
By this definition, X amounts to 19.12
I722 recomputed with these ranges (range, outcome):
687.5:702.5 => 19.56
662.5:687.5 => 19.52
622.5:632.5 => 19.26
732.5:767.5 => 19.37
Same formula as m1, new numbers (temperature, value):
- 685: 18.84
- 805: 23.33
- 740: 18.69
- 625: 18.17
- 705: 19.3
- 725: 19.18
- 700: 19.14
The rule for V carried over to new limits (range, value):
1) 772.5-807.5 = 18.48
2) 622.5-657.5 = 18.17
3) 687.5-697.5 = 18.85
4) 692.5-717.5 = 18.75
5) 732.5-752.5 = 18.69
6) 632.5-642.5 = 18.83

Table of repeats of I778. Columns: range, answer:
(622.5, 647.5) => 19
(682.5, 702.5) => 19.1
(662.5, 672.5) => 19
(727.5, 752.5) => 19.1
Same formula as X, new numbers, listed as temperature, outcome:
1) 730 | 19.38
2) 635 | 18.83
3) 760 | 19.37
